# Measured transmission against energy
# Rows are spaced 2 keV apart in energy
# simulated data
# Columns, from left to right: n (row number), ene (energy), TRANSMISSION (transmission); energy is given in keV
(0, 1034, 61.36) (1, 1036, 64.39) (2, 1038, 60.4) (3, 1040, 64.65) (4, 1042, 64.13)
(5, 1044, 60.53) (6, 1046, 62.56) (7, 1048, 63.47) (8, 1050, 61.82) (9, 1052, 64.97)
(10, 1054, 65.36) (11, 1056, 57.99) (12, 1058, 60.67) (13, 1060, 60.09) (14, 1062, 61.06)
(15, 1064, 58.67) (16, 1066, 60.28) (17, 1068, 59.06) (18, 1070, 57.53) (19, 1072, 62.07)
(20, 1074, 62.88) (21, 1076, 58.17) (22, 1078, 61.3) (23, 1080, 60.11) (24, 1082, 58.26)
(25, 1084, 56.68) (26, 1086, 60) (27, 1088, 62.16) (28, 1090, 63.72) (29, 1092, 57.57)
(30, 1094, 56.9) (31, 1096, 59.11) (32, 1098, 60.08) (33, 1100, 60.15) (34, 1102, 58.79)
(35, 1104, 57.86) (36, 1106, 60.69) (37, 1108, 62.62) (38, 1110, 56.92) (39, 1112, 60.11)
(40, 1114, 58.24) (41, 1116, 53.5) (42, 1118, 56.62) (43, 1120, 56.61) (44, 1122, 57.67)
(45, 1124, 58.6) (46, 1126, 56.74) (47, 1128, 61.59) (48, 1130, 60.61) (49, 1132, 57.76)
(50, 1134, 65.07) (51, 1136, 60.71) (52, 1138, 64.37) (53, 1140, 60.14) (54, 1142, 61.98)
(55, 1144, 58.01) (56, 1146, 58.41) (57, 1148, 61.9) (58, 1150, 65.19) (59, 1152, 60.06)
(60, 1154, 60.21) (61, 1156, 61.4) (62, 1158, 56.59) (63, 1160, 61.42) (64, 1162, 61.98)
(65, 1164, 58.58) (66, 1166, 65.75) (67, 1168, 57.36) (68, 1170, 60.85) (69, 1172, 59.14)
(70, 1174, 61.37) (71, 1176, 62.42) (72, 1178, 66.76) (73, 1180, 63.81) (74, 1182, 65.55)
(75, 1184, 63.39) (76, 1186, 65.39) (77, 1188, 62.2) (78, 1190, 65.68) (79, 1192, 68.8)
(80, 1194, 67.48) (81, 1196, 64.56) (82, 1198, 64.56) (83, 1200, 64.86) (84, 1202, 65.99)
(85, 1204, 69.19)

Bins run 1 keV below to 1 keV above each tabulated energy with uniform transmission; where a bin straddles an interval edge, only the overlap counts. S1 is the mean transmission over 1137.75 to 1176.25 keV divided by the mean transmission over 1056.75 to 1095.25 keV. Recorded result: 1.02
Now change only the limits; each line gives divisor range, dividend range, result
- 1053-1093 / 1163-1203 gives 1.06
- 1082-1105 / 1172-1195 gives 1.09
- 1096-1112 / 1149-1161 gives 1.02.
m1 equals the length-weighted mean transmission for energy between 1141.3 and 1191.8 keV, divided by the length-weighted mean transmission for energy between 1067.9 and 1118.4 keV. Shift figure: 1.04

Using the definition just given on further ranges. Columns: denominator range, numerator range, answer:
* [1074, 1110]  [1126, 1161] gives 1.02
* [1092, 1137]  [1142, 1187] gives 1.05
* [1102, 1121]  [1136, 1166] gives 1.05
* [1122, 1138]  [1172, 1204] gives 1.08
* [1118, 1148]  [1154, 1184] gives 1.03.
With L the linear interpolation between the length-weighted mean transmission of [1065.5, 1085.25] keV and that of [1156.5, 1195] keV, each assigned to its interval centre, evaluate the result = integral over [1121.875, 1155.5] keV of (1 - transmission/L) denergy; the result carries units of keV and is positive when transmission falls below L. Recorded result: 0.6 keV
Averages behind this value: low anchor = 59.6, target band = 60.6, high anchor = 62.9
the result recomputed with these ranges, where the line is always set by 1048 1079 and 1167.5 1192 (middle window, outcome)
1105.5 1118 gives 0.7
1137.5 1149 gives 0.3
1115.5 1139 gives 1.1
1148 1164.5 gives 0.5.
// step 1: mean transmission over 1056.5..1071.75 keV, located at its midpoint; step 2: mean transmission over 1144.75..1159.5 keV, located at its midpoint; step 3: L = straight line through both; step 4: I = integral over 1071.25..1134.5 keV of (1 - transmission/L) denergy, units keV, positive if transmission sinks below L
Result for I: 0.8 keV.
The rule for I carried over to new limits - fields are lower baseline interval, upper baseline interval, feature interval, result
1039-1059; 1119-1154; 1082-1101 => 0.6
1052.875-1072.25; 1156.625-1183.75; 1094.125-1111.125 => 0.4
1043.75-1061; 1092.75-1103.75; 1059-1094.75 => 0.3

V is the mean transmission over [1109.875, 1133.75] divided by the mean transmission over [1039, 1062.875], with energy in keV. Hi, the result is 0.9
